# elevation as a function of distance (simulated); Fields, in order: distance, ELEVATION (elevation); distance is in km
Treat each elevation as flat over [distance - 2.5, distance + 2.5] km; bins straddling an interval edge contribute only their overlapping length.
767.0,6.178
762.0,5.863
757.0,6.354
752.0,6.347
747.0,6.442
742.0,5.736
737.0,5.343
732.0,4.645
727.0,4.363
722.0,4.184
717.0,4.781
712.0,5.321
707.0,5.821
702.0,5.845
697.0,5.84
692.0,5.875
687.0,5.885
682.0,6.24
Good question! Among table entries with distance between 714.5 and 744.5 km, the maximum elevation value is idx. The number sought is 5.736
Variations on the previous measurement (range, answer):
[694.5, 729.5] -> 5.845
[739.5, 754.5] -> 6.442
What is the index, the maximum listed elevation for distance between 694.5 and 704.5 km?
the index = 5.845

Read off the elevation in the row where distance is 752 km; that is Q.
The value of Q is 6.347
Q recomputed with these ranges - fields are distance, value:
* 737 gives 5.343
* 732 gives 4.645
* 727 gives 4.363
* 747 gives 6.442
